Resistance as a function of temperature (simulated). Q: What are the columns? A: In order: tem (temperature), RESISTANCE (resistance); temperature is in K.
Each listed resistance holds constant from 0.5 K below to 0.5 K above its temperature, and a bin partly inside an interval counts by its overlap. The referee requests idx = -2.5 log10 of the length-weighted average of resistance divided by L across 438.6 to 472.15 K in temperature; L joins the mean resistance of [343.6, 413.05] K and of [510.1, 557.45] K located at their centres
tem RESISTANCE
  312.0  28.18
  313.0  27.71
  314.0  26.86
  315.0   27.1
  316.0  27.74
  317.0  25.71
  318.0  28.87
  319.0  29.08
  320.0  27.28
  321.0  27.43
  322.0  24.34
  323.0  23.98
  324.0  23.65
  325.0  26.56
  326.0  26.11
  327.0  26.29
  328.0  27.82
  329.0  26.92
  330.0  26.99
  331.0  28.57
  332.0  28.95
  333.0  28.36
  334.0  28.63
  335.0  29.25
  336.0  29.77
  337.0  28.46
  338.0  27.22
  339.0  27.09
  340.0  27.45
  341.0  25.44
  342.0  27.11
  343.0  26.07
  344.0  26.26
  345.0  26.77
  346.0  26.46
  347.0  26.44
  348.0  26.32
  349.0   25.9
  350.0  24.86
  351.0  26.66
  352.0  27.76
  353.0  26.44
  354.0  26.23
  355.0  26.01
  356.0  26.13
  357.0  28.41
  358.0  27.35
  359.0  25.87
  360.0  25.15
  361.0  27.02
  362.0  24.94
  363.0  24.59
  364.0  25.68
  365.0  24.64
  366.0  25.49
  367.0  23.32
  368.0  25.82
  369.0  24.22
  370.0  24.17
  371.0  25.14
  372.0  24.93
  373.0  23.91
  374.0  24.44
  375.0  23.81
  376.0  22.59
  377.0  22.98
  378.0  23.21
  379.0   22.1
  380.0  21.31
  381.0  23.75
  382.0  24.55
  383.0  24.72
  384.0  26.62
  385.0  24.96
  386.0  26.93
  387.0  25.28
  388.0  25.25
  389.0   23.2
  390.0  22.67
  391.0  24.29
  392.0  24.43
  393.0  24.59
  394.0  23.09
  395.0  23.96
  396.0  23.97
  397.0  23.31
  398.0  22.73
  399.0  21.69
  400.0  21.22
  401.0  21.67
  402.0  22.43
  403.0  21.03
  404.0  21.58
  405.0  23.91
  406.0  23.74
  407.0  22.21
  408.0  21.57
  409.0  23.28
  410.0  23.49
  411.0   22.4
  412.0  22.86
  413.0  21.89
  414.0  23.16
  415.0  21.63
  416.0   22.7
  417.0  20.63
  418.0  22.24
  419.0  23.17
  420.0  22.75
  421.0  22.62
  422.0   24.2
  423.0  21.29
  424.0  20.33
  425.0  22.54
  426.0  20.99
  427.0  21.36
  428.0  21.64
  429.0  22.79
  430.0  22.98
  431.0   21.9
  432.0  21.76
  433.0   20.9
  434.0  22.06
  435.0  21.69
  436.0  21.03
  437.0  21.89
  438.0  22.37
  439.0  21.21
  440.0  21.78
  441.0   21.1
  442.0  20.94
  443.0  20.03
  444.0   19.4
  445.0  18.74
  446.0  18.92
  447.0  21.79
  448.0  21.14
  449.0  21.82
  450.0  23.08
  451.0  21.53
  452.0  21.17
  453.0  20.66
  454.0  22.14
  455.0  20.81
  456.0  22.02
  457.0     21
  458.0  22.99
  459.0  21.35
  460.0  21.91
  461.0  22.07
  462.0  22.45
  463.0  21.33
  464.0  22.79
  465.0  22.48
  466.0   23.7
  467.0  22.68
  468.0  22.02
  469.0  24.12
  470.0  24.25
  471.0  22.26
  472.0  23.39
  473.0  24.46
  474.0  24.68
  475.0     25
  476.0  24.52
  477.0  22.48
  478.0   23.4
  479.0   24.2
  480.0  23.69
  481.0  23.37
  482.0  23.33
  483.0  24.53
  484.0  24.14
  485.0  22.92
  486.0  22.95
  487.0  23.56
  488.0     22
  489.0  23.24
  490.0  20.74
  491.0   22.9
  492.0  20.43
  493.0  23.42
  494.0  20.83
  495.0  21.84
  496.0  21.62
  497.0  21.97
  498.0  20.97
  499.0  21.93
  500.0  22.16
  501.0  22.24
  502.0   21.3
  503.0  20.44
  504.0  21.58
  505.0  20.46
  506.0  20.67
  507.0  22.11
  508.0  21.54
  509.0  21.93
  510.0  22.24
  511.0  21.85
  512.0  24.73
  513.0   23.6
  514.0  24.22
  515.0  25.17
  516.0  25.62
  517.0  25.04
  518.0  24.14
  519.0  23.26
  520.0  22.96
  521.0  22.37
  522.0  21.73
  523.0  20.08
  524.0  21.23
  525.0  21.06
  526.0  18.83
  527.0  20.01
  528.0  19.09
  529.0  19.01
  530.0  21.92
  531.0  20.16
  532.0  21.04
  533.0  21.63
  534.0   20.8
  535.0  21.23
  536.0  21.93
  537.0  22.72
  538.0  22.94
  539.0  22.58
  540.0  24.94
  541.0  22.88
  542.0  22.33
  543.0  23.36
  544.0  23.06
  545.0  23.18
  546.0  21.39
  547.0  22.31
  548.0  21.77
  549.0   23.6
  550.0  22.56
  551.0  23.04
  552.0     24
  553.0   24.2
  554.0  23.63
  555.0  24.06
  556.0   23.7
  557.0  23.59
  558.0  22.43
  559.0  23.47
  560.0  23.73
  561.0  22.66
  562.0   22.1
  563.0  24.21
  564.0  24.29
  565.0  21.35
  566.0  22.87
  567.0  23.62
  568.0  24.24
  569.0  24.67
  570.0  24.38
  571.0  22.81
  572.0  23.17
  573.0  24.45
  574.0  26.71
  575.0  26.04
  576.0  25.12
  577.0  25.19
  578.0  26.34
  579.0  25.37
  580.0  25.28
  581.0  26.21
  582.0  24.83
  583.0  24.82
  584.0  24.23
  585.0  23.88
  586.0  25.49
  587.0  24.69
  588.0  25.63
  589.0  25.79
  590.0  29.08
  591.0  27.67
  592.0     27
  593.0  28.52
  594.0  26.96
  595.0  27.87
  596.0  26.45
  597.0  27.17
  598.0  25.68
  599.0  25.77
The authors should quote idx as 0.08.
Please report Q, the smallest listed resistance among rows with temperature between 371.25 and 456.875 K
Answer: 18.74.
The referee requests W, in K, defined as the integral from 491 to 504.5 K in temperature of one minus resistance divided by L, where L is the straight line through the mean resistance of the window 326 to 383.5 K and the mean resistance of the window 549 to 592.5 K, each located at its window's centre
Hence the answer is 1.8 K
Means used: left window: 25.9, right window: 24.5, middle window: 21.6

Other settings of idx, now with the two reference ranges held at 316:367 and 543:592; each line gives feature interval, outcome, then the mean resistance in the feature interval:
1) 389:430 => 0.151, 22.6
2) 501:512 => 0.153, 21.6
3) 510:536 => 0.124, 22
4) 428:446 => 0.203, 21.3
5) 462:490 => 0.084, 23.3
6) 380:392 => 0.068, 24.6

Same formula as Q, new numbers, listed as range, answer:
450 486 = 20.66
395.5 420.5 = 20.63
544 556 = 21.39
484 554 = 18.83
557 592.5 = 21.35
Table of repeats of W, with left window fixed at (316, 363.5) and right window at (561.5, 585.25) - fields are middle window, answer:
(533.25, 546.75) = 1.2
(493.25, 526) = 3.7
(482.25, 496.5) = 1.6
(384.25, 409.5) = 2.8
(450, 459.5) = 1.5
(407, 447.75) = 6.5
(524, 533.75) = 1.8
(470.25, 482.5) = 0.8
